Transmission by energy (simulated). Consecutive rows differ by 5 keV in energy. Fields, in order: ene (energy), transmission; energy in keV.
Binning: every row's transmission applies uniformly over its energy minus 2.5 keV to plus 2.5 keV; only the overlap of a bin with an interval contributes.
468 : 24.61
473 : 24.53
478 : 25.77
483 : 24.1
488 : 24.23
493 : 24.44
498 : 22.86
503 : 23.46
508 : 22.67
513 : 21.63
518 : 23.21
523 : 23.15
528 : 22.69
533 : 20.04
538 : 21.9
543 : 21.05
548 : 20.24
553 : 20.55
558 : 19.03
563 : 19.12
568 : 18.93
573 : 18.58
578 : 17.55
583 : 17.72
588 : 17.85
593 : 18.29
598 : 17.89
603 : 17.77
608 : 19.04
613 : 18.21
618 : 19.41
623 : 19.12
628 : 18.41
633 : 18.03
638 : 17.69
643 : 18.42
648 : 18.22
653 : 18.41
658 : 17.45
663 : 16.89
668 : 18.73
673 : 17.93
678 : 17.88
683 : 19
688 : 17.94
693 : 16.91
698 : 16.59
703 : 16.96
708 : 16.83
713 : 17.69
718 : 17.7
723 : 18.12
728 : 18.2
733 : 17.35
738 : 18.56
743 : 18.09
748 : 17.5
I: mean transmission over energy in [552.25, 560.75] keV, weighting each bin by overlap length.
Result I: 19.6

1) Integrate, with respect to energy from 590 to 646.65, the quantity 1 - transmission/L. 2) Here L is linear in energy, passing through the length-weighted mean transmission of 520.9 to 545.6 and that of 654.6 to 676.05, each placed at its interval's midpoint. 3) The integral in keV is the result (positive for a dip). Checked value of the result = 2.3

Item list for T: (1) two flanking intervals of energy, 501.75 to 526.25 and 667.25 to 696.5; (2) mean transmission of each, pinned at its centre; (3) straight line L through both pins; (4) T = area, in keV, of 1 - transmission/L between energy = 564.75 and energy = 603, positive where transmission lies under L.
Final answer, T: 4.91 keV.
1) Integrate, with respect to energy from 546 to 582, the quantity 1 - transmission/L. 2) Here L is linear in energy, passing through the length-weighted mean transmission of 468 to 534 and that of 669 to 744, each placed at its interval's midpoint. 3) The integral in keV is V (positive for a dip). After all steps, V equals 4.3 keV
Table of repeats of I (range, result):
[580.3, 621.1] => 18.3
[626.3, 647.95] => 18.1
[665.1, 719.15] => 17.6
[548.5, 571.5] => 19.4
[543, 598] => 18.8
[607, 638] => 18.6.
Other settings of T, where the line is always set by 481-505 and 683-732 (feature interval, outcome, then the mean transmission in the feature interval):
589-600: 1.5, 18.1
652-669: 1.0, 17.7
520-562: 2.6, 21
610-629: 1.2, 18.8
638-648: 0.6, 18.2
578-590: 1.9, 17.7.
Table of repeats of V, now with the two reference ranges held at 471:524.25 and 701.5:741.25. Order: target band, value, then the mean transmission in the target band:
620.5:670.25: 4.0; 18.1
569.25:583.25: 2.3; 18.1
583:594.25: 1.7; 18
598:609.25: 1.4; 18.2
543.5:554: 0.8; 20.5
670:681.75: 0.5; 18.1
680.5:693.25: 0.3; 18.1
